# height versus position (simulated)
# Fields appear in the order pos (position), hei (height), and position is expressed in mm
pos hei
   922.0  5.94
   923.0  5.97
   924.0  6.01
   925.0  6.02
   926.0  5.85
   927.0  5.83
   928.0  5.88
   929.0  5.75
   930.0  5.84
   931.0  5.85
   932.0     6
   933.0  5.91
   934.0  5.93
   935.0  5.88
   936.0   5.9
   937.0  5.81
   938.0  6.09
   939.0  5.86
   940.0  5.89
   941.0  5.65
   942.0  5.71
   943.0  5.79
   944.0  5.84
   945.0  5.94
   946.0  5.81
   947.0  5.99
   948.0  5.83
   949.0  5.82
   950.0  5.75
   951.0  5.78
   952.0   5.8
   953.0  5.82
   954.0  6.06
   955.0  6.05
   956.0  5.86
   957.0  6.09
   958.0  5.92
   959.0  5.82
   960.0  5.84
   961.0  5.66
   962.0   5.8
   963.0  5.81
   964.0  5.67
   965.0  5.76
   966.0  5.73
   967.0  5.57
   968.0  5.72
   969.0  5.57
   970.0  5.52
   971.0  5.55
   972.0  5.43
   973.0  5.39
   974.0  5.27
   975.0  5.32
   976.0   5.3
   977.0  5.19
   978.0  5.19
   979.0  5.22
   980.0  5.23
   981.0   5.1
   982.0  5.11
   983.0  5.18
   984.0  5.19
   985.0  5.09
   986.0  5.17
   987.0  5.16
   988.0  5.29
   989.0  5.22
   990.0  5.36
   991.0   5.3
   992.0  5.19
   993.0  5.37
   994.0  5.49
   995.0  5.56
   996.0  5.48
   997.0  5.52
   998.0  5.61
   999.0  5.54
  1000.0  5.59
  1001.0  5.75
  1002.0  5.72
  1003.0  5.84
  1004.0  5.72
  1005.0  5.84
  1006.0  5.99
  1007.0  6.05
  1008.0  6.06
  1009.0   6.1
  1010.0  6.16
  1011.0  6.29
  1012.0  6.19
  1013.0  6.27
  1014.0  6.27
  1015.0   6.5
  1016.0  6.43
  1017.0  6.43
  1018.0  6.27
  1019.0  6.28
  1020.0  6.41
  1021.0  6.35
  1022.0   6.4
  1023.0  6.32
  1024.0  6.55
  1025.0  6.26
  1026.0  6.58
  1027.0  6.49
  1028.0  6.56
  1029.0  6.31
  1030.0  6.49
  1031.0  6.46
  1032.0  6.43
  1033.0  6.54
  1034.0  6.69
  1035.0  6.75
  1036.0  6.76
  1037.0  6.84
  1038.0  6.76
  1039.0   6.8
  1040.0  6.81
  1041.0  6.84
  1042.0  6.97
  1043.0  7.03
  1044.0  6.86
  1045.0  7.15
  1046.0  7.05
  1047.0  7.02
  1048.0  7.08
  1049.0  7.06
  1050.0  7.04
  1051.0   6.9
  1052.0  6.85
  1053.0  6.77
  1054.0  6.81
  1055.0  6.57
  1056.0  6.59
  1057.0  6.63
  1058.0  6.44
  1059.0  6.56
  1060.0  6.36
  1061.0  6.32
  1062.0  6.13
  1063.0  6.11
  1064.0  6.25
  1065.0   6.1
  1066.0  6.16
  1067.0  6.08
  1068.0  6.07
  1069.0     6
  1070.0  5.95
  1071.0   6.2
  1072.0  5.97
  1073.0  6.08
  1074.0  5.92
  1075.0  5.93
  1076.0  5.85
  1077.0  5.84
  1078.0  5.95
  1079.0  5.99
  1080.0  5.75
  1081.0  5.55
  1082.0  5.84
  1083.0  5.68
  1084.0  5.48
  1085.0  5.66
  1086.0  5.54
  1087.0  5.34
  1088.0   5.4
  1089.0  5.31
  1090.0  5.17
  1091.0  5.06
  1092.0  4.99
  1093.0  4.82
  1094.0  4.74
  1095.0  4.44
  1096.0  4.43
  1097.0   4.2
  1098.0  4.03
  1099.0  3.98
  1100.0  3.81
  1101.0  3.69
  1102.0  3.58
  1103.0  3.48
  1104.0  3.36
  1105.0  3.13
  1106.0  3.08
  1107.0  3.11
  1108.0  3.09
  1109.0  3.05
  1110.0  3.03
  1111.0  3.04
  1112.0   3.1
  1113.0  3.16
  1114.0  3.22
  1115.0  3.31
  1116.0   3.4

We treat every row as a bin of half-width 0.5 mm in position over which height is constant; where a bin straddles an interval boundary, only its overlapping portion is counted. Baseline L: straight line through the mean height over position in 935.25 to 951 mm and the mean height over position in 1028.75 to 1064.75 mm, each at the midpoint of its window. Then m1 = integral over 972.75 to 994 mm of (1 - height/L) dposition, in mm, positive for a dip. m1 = 3.2 mm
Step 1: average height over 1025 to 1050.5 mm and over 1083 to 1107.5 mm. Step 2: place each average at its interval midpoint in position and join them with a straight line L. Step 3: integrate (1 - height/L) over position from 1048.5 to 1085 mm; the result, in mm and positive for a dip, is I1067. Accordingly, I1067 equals -4.1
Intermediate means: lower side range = 6.76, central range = 6.21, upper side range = 4.44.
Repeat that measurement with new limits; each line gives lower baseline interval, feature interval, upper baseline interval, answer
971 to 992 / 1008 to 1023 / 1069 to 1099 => -2.9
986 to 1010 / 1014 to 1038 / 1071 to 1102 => -4.4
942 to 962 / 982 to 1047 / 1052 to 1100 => -3.8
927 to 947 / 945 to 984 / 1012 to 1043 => 2.8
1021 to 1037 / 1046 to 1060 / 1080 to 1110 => -2.5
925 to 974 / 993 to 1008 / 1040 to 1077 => 1.1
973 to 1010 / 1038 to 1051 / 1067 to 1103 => -3.9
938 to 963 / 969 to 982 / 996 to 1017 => 1.3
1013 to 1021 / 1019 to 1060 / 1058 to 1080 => -2.9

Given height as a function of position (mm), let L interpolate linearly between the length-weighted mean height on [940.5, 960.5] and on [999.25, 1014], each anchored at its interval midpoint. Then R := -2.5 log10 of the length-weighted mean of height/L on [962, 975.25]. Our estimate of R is 0.06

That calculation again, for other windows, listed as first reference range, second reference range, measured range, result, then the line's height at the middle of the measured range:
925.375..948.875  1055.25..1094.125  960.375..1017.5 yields 0.05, 5.86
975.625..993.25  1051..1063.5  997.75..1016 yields -0.07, 5.62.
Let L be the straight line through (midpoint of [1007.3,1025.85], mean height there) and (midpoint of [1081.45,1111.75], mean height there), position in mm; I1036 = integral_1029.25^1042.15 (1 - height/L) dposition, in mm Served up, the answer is -1.9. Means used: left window 6.31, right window 4.31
